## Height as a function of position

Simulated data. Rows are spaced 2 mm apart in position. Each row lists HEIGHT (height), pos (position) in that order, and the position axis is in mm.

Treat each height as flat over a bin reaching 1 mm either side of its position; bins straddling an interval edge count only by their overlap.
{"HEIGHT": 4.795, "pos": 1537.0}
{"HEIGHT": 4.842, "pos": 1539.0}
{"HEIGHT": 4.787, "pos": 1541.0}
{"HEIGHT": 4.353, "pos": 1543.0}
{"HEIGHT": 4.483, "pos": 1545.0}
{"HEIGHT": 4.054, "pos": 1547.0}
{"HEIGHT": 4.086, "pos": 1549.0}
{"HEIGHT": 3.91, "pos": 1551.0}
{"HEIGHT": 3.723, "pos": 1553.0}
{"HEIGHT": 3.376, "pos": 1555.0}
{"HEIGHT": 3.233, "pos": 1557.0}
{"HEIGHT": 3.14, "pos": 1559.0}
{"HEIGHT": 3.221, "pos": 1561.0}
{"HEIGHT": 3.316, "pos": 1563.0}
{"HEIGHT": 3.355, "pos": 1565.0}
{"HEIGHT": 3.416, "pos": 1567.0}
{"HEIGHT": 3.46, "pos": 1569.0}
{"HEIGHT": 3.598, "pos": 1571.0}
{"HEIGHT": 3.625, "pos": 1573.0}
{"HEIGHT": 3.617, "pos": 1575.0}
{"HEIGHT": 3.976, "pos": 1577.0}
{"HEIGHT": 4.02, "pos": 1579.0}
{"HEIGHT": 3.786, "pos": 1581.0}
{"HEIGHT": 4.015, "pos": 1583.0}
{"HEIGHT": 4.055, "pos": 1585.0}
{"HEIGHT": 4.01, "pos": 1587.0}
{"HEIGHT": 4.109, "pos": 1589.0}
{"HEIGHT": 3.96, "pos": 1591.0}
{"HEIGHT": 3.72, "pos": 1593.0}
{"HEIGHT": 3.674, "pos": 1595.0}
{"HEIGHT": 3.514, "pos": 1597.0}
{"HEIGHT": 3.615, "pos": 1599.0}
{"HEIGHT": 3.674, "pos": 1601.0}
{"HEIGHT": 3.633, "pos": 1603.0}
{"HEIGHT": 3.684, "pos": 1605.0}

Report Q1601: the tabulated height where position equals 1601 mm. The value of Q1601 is 3.674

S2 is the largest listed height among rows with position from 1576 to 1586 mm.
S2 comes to 4.055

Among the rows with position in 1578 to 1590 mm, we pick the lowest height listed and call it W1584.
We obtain 3.786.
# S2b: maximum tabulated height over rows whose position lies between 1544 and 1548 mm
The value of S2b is 4.483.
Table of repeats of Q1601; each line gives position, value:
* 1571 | 3.598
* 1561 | 3.221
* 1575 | 3.617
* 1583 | 4.015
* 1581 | 3.786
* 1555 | 3.376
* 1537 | 4.795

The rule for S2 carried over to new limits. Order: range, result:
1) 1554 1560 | 3.376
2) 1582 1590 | 4.109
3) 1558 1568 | 3.416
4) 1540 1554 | 4.787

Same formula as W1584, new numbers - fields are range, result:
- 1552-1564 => 3.14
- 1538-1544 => 4.353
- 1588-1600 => 3.514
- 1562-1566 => 3.316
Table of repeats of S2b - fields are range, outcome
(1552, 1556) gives 3.723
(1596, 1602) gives 3.674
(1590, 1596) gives 3.96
